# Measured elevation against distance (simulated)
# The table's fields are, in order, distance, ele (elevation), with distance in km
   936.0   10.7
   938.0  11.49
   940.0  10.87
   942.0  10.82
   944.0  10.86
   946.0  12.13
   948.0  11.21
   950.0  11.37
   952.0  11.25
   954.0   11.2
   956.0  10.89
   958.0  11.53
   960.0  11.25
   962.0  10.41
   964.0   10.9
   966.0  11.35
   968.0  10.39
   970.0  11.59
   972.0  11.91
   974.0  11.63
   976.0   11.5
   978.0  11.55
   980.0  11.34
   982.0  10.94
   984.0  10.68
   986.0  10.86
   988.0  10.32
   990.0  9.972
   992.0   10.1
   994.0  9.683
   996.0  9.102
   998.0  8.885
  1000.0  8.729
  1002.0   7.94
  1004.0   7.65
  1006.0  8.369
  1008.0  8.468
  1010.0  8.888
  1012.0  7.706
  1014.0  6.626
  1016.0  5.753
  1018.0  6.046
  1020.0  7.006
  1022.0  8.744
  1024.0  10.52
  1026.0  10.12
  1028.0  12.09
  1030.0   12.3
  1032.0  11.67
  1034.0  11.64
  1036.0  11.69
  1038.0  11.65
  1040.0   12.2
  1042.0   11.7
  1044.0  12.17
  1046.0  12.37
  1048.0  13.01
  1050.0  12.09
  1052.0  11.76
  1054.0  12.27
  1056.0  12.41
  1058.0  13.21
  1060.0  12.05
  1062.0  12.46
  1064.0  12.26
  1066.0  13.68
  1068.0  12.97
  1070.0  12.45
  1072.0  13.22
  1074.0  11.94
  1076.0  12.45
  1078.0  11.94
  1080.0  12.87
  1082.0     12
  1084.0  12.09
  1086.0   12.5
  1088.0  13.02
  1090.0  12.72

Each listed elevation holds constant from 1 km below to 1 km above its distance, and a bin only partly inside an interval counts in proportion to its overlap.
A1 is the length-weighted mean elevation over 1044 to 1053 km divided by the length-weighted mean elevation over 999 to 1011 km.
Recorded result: 1.47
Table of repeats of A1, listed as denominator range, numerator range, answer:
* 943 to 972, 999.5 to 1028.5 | 0.74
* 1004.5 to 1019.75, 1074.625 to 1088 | 1.67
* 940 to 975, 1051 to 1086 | 1.11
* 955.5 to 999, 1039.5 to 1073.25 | 1.16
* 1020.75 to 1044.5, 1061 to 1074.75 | 1.12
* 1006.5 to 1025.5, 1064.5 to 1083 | 1.61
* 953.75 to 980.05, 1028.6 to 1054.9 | 1.07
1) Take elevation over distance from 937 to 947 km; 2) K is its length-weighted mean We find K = 11.2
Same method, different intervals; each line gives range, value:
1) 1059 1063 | 12.3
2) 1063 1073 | 12.9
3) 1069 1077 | 12.5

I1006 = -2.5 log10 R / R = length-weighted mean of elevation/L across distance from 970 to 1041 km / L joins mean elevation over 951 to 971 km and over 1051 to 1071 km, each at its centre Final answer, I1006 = 0.187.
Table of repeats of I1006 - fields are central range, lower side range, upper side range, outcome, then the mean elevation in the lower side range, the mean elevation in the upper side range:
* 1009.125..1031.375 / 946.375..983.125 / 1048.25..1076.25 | 0.341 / 11.2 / 12.5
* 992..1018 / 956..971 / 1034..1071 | 0.387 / 11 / 12.3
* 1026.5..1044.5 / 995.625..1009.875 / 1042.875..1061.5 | -0.077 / 8.45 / 12.4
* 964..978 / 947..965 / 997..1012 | -0.112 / 11.1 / 8.37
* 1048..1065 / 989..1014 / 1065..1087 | -0.074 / 8.7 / 12.6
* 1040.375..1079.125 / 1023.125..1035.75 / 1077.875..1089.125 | -0.040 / 11.4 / 12.4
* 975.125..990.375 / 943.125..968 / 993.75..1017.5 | -0.154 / 11.2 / 8.06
